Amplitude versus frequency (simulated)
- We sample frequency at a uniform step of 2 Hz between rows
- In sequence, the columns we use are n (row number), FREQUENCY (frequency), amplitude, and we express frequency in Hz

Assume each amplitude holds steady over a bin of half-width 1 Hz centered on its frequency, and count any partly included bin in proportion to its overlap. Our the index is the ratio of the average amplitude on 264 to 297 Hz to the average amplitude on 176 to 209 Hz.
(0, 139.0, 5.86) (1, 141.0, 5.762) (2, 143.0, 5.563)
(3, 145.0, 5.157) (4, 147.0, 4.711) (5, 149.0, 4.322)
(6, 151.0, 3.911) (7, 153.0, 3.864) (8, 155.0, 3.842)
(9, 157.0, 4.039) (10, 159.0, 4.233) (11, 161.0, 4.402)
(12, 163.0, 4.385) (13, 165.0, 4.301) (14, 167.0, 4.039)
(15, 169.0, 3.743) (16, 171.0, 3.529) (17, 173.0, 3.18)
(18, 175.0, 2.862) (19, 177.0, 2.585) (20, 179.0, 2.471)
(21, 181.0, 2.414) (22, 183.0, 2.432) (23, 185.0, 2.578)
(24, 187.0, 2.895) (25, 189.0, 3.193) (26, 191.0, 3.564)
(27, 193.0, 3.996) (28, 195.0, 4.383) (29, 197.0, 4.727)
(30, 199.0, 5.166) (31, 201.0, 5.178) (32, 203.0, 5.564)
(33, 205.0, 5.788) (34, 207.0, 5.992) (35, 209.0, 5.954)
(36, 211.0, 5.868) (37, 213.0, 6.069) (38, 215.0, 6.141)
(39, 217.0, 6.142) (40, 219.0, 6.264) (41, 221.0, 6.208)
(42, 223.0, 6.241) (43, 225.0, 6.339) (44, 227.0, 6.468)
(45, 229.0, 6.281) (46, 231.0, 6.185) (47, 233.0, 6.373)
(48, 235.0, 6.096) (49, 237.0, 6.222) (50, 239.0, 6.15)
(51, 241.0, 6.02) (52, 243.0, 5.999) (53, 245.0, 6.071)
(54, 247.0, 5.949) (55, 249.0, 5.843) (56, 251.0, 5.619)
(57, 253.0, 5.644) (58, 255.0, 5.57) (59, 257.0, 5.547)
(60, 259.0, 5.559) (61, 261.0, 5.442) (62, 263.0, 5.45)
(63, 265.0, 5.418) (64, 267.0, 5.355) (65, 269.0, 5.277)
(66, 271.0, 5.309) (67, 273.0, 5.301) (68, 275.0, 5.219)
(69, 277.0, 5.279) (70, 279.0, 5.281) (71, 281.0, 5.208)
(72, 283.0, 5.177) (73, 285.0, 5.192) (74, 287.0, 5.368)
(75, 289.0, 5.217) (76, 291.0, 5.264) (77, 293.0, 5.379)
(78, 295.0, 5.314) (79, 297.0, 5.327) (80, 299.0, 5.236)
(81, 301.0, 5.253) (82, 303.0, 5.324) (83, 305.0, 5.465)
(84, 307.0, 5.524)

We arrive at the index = 1.3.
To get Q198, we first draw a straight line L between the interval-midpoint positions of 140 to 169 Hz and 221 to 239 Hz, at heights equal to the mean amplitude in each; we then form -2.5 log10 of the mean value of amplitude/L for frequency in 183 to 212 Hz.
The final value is 0.21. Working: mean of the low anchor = 4.44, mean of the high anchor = 6.26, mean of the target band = 4.56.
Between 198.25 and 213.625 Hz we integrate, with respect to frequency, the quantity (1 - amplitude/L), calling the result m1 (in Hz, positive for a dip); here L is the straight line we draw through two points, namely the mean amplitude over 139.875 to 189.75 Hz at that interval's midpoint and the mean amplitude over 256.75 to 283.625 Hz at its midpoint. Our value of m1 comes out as -4.56 Hz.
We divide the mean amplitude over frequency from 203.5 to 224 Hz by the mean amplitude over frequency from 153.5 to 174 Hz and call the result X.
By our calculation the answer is 1.5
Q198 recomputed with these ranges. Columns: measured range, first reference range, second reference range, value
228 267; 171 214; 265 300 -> -0.21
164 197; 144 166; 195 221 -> 0.44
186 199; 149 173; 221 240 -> 0.28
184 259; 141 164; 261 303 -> -0.13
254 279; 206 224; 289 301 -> 0.04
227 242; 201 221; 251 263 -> -0.08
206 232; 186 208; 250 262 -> -0.24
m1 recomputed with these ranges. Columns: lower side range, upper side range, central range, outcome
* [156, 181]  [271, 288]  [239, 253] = -3.42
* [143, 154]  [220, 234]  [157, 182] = 7.13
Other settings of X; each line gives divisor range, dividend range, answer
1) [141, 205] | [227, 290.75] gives 1.42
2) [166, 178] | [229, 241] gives 1.86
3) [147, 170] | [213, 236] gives 1.51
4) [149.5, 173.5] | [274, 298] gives 1.32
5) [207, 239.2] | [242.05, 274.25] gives 0.90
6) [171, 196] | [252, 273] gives 1.78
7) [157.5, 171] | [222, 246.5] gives 1.50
